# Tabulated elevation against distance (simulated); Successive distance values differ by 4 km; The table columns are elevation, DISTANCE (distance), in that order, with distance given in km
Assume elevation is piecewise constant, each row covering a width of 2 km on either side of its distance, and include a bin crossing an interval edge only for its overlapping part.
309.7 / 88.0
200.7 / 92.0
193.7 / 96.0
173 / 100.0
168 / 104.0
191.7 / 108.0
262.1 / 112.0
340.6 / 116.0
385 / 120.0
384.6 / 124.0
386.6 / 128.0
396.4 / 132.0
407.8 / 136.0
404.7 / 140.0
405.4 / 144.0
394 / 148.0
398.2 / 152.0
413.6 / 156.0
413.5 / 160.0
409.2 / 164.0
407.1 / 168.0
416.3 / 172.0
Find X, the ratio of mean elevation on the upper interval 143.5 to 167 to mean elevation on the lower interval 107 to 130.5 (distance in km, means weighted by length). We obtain 1.2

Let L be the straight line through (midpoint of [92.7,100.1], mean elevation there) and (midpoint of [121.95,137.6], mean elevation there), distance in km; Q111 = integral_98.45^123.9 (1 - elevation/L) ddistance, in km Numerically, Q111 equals 2.0 km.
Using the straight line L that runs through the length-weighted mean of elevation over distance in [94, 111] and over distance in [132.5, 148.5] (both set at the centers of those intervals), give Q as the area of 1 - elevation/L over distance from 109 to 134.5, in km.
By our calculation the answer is -4.9 km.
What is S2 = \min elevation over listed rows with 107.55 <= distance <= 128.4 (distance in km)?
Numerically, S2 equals 191.7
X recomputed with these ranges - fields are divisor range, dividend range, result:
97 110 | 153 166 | 2.30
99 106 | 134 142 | 2.39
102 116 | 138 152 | 1.77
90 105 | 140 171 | 2.20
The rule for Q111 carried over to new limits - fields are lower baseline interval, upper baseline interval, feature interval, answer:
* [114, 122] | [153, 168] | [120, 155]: -1.14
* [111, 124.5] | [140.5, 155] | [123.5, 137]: -0.95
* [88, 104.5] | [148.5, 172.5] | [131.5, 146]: -2.89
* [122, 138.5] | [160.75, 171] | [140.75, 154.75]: 0.04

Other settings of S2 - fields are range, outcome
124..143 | 384.6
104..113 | 168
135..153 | 394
